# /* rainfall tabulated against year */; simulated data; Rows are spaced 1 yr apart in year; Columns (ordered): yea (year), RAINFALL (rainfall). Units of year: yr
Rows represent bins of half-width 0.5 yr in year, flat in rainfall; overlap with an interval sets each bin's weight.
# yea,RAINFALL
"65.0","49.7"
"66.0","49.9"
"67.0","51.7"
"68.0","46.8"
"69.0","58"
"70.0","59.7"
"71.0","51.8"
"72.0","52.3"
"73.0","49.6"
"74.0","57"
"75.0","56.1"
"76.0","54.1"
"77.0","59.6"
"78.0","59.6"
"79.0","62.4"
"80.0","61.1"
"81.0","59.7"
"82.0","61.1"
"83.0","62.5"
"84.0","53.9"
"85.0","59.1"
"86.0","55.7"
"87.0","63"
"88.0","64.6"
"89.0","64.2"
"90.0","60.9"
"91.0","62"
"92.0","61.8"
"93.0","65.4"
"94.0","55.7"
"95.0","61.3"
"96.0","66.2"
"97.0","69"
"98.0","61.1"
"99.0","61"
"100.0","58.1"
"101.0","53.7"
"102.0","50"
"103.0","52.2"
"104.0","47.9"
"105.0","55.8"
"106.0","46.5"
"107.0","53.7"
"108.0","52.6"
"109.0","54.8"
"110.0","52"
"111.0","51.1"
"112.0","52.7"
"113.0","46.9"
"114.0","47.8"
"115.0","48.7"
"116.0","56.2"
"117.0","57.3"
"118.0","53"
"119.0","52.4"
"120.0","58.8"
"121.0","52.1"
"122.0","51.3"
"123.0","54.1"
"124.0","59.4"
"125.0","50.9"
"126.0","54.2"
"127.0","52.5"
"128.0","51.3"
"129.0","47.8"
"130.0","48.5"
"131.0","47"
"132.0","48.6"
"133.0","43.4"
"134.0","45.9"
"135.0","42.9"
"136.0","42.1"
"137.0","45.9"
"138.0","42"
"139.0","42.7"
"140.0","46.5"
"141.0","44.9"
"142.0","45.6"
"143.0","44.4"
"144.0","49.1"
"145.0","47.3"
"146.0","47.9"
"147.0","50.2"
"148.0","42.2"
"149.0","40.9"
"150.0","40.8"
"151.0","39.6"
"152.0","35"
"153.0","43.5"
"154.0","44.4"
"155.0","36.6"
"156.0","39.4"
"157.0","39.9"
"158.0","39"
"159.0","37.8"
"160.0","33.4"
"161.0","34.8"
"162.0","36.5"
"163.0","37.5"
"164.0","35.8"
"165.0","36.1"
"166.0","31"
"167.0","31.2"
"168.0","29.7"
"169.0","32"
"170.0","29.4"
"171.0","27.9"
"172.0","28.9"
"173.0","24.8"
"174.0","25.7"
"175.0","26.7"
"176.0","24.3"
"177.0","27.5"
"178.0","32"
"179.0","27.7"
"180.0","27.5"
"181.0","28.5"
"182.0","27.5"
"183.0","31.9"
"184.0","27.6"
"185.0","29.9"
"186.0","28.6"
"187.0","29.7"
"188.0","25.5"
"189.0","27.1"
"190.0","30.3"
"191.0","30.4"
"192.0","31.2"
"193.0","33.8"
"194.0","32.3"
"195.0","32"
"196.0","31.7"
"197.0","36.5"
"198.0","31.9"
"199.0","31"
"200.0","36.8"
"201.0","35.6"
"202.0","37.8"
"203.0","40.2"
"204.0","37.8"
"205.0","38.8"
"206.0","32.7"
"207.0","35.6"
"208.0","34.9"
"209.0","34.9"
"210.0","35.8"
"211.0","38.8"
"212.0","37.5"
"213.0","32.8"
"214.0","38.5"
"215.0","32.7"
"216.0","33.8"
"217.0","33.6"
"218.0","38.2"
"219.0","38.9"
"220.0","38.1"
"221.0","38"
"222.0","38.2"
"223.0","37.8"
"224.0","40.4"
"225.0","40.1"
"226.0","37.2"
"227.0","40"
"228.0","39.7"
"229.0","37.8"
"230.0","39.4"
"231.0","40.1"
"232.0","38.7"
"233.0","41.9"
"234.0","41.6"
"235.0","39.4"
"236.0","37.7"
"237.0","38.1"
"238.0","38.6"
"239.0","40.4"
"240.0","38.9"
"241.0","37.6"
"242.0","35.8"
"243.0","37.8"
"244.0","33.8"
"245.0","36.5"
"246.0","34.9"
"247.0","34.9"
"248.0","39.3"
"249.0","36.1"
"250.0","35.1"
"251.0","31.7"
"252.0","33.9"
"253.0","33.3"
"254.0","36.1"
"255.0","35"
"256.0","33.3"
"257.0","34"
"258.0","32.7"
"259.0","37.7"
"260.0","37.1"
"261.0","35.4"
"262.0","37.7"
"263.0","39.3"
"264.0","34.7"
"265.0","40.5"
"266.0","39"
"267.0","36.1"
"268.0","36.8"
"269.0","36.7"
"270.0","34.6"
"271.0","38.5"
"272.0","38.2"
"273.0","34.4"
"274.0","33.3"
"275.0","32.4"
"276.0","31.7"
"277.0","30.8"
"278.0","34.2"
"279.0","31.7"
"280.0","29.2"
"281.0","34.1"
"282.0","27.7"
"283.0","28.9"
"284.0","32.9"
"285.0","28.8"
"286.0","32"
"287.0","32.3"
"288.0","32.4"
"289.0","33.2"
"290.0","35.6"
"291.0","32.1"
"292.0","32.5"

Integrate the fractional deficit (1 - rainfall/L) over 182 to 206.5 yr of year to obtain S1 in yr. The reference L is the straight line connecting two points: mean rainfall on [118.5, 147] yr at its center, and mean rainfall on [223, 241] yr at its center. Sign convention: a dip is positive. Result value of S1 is 5.9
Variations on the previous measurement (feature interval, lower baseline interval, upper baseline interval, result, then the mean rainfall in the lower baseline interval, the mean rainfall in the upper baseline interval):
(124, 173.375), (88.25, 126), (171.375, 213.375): 3.39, 55.7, 31.7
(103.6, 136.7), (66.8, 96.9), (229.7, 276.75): 1.80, 58.8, 36.6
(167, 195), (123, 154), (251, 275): 9.00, 46.2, 35.8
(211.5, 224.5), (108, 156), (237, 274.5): 0.97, 47.9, 36.2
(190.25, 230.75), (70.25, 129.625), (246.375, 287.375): 5.39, 56.1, 34.4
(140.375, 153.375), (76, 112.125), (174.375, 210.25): 0.00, 58.1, 31.7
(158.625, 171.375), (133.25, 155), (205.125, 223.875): 2.54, 43.8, 36.3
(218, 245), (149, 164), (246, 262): -2.07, 38.4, 35.1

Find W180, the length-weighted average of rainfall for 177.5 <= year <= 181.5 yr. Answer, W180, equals 28.9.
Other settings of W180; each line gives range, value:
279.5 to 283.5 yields 30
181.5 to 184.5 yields 29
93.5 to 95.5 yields 58.5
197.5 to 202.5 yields 34.6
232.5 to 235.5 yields 41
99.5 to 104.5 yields 52.4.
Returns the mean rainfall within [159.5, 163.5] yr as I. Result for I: 35.5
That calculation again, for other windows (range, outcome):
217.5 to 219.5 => 38.5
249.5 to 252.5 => 33.6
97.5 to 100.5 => 60.1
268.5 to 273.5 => 36.5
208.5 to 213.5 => 36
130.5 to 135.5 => 45.6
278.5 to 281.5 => 31.7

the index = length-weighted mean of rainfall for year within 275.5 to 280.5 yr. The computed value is 31.5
